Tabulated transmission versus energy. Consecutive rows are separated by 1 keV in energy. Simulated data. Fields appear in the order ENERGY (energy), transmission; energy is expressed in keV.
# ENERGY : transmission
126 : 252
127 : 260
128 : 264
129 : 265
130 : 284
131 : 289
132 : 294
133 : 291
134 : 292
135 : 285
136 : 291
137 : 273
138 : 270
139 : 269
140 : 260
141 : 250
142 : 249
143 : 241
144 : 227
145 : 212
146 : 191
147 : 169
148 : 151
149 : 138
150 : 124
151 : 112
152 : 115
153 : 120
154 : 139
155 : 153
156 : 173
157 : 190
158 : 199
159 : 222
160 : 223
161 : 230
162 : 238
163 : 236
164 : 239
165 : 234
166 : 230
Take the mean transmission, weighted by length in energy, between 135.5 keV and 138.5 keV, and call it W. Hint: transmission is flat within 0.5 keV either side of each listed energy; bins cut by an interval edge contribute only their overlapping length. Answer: 278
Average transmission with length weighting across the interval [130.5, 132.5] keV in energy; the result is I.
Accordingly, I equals 292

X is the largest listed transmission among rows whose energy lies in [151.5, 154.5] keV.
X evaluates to 139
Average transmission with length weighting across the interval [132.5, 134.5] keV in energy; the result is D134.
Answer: 292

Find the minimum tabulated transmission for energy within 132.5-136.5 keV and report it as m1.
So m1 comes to 285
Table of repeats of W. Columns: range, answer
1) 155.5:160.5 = 201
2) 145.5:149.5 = 162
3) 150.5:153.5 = 116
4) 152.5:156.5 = 146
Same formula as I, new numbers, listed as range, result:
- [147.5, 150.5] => 138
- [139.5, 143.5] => 250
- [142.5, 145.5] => 227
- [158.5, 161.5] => 225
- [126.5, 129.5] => 263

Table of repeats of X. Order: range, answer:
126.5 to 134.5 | 294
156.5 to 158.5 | 199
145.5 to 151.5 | 191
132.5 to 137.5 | 292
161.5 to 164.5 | 239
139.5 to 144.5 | 260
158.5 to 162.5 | 238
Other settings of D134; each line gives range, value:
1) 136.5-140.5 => 268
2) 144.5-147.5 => 191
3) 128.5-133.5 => 285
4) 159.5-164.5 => 233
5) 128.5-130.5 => 274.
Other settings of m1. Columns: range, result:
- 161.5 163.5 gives 236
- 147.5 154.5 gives 112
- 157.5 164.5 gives 199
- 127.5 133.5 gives 264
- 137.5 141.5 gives 250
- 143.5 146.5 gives 191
